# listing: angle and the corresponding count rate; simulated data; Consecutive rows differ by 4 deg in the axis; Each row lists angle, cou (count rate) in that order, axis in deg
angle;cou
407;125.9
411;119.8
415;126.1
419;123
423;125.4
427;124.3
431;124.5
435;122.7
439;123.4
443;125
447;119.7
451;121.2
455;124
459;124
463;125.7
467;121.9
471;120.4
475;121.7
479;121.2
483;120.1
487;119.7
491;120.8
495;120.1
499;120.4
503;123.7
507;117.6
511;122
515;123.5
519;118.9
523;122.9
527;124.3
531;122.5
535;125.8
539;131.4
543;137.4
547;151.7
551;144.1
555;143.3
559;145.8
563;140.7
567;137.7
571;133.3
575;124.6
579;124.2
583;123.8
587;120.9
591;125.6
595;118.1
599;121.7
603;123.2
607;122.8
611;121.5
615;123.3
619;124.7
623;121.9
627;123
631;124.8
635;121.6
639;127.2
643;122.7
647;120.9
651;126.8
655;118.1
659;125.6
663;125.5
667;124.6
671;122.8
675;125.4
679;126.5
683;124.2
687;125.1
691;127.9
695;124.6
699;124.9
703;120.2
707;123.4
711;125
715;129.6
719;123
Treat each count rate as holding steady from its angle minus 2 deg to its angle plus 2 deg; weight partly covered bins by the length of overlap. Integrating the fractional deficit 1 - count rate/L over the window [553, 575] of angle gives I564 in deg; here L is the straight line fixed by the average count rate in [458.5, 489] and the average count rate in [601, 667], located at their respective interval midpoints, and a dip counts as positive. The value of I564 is -2.9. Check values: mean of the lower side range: 122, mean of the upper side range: 123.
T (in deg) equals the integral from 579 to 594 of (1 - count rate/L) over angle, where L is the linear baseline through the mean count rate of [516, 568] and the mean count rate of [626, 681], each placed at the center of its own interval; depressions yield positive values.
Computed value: 0.8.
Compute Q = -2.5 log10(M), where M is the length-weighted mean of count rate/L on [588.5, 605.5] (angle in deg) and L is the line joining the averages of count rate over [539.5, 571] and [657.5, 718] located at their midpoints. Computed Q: 0.12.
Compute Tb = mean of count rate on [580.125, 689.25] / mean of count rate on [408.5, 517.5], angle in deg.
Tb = 1.0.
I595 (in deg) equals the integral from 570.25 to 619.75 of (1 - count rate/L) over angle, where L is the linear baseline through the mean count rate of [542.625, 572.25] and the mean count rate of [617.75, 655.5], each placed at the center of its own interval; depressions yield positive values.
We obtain 3.6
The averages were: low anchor 142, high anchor 123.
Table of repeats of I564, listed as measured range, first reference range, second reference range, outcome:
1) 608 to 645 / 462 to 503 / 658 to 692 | 0.24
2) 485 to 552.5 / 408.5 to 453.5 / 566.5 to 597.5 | -0.89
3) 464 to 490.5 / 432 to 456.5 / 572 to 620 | 0.38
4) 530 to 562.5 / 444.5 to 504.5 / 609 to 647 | -4.23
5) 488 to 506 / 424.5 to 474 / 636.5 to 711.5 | 0.34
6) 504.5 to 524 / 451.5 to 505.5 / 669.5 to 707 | 0.21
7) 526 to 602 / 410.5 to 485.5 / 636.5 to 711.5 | -4.81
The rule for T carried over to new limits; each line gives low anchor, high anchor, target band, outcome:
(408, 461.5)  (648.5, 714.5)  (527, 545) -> -0.71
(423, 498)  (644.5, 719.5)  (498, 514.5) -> 0.21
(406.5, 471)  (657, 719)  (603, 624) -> 0.26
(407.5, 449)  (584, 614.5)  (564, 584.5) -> -1.19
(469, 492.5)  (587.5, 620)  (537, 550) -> -2.02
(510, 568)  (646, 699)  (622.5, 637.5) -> 0.49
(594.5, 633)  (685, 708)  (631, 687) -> -0.20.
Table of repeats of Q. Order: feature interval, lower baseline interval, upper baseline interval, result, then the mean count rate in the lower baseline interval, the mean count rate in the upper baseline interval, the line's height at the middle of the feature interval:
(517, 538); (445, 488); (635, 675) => -0.01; 122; 124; 122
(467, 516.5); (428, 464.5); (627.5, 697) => 0.02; 123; 124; 124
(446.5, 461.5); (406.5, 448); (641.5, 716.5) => 0.01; 124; 124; 124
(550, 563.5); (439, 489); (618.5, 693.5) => -0.17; 122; 124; 123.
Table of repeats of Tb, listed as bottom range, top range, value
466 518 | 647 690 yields 1.03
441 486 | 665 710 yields 1.02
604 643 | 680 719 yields 1.01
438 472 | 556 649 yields 1.03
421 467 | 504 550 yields 1.03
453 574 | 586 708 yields 0.97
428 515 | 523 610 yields 1.07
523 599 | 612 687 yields 0.94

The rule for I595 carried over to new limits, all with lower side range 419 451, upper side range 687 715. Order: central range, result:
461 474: 0.10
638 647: 0.05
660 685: -0.05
